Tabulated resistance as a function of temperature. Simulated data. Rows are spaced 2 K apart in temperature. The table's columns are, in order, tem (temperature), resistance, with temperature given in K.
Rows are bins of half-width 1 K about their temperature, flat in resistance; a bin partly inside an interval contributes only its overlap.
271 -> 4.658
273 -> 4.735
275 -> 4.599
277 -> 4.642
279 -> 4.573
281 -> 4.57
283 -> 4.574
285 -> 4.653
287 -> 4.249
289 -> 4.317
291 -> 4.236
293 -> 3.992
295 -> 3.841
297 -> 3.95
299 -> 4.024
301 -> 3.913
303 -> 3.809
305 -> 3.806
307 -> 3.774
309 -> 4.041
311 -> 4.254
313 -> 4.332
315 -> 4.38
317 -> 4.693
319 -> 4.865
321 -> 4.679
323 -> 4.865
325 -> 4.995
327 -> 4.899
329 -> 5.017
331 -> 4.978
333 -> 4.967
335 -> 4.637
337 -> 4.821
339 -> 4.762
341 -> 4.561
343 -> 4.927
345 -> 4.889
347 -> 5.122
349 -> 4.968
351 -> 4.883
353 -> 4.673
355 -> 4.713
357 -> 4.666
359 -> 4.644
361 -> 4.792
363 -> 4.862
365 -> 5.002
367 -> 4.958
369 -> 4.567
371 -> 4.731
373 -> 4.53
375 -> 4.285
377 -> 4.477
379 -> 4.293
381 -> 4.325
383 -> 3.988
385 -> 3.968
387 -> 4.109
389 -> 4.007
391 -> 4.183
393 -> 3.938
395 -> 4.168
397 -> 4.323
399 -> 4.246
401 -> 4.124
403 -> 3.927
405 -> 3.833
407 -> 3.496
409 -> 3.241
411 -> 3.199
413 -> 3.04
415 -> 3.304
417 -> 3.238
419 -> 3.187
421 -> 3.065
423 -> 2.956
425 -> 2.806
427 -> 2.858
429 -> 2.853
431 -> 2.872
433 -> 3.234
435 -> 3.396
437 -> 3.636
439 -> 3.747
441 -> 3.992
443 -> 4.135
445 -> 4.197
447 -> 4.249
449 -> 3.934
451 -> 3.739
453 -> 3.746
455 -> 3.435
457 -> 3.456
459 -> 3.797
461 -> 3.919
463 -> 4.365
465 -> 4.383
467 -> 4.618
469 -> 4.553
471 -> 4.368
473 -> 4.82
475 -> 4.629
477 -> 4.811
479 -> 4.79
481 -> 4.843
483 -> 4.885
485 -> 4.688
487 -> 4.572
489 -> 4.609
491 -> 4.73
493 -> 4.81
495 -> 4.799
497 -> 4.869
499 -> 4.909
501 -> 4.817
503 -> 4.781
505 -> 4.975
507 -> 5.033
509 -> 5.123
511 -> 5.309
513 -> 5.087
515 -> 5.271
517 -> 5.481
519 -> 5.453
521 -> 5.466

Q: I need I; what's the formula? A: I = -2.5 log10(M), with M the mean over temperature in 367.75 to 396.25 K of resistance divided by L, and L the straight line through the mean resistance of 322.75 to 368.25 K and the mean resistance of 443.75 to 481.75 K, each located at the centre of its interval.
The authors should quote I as 0.10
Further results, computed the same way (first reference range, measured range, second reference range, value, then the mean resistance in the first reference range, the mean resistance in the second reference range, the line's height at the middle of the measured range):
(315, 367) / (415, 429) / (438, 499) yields 0.44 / 4.83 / 4.36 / 4.53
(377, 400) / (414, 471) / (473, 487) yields 0.24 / 4.16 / 4.76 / 4.51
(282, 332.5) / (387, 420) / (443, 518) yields 0.20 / 4.37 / 4.57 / 4.48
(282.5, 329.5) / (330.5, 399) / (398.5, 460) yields -0.16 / 4.33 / 3.51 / 3.94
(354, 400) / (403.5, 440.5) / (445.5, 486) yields 0.32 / 4.42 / 4.3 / 4.36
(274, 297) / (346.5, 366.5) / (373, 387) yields -0.13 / 4.37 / 4.24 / 4.27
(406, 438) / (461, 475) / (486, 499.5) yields -0.07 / 3.15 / 4.75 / 4.19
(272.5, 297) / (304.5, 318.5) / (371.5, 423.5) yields 0.01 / 4.39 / 3.84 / 4.26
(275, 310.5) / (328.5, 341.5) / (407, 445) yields -0.23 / 4.19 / 3.3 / 3.9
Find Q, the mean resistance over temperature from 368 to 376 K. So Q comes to 4.53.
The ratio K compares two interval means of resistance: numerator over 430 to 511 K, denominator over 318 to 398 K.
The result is 0.9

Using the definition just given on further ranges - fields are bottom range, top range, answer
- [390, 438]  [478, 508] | 1.39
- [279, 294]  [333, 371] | 1.10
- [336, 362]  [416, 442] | 0.67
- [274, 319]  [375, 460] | 0.87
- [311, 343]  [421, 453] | 0.74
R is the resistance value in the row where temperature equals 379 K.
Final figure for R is 4.293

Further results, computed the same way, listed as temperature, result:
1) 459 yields 3.797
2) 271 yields 4.658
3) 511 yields 5.309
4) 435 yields 3.396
